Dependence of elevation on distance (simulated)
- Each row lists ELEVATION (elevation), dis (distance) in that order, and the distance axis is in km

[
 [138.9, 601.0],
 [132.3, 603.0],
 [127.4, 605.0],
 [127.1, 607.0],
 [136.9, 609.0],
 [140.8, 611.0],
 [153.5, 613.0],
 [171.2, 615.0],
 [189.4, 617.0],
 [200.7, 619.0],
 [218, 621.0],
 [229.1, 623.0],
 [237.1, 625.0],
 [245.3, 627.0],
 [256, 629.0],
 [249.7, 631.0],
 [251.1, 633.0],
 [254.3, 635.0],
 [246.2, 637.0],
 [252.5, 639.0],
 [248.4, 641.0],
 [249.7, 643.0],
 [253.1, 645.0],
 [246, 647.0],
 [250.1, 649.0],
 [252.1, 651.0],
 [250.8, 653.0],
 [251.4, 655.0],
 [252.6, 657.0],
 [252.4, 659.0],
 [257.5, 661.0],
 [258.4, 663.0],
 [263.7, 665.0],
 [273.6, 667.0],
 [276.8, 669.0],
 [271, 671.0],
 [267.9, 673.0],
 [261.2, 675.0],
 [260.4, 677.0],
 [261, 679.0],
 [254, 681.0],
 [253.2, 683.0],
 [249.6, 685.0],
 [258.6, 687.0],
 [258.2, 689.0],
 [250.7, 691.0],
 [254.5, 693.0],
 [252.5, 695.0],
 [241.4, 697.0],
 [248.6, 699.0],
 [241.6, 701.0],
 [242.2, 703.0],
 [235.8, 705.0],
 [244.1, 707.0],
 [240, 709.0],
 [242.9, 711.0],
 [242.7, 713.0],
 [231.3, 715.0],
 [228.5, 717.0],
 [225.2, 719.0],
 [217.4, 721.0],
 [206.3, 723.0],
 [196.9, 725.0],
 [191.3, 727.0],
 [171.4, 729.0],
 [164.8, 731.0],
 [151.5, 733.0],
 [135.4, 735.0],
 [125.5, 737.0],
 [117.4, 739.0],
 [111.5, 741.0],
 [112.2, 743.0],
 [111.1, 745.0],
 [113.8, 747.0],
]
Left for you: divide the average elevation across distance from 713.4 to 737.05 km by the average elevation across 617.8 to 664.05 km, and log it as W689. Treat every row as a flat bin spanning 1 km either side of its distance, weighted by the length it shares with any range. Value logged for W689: 0.8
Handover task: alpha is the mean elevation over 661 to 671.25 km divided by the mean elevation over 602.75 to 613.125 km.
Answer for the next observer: 2.0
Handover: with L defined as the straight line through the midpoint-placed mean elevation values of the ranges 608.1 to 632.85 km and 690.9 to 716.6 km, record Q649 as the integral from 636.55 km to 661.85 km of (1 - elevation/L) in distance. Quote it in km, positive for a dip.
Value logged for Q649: -3.9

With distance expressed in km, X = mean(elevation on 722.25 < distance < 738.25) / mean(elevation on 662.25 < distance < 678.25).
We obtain 0.6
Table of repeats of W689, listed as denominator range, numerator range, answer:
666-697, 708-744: 0.71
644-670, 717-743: 0.65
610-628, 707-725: 1.15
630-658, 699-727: 0.92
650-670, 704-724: 0.89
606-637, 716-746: 0.80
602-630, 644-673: 1.41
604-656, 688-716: 1.12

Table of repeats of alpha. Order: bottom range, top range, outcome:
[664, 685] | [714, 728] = 0.81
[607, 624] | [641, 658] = 1.42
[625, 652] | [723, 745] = 0.60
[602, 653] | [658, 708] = 1.20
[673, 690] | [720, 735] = 0.71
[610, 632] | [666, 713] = 1.22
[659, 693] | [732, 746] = 0.47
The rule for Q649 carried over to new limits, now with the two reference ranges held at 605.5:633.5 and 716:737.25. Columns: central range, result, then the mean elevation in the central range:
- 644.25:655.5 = -3.2 km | 250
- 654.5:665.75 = -3.7 km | 256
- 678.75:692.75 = -4.8 km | 255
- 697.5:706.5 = -2.6 km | 242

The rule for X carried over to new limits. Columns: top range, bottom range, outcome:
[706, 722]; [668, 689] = 0.90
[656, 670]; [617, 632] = 1.14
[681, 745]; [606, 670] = 0.91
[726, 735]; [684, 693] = 0.65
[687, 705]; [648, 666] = 0.98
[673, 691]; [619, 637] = 1.07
